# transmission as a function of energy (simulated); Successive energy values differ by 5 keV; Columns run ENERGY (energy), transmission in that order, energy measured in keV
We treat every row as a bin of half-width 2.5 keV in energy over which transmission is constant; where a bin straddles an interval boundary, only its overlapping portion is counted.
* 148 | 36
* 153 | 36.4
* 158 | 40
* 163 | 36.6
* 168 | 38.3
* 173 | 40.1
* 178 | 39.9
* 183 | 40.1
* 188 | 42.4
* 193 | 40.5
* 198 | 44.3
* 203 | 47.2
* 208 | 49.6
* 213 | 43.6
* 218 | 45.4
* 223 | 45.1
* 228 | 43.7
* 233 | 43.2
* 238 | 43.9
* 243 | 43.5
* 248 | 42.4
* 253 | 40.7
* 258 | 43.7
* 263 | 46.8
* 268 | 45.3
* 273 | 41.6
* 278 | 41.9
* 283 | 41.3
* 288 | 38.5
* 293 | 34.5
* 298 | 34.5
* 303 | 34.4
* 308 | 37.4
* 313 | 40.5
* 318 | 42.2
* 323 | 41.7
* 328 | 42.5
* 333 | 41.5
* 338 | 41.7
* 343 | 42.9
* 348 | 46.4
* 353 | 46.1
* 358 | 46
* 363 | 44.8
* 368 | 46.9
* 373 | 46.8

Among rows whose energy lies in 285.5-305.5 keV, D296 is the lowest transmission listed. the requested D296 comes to 34.4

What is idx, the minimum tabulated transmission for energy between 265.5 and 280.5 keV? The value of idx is 41.6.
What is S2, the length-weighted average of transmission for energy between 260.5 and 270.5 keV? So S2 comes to 46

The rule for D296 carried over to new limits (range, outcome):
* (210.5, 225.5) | 43.6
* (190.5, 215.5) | 40.5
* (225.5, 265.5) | 40.7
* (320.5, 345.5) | 41.5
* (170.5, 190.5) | 39.9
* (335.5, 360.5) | 41.7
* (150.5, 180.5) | 36.4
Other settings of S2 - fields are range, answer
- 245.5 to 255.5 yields 41.5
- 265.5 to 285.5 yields 42.5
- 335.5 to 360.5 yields 44.6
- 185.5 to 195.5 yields 41.5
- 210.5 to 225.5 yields 44.7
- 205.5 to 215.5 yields 46.6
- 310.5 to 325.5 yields 41.5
